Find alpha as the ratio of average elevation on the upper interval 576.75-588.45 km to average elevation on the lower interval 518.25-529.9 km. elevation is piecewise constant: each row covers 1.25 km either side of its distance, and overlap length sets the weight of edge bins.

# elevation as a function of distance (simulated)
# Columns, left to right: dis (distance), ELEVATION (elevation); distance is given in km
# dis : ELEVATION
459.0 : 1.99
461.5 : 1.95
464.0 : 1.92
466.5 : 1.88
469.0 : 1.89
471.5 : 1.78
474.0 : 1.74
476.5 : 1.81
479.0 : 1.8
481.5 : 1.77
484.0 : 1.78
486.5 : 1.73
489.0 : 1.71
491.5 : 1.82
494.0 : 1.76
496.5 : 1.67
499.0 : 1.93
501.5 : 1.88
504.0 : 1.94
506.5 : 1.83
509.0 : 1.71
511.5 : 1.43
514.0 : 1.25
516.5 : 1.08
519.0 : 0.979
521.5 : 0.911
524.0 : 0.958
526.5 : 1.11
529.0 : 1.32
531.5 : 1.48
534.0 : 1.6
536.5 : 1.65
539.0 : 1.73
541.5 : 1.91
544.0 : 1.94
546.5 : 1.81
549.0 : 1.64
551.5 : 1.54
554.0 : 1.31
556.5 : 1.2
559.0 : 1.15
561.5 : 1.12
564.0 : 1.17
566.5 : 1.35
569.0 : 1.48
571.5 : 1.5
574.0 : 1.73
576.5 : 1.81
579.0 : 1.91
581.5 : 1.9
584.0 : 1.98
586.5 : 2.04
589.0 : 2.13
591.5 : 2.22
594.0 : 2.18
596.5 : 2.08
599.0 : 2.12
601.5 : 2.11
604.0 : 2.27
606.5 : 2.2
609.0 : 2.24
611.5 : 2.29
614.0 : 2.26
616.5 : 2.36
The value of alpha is 1.86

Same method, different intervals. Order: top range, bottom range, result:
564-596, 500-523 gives 1.27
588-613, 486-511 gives 1.22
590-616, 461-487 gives 1.21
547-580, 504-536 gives 1.09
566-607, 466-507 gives 1.08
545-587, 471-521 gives 0.94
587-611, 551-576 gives 1.59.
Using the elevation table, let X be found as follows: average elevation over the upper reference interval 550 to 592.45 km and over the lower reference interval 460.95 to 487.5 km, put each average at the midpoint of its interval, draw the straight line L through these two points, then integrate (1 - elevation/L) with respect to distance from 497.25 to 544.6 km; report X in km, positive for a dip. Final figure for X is 6.0 km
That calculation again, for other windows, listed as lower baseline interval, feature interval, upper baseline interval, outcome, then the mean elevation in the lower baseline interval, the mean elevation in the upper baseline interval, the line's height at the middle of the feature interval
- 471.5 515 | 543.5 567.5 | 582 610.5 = 6.9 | 1.74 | 2.14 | 1.98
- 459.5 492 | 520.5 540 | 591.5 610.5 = 6.2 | 1.82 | 2.18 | 1.97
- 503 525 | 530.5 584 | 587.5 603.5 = 5.4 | 1.34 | 2.14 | 1.77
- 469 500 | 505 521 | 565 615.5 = 4.1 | 1.78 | 1.99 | 1.83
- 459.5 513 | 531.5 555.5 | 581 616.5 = 3.8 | 1.8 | 2.16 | 1.98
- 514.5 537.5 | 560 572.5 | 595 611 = 3.0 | 1.23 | 2.18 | 1.72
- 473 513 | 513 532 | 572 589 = 7.2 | 1.77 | 1.89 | 1.81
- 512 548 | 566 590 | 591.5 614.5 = 1.7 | 1.41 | 2.19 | 1.93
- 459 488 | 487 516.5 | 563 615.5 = 2.6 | 1.83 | 1.96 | 1.86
